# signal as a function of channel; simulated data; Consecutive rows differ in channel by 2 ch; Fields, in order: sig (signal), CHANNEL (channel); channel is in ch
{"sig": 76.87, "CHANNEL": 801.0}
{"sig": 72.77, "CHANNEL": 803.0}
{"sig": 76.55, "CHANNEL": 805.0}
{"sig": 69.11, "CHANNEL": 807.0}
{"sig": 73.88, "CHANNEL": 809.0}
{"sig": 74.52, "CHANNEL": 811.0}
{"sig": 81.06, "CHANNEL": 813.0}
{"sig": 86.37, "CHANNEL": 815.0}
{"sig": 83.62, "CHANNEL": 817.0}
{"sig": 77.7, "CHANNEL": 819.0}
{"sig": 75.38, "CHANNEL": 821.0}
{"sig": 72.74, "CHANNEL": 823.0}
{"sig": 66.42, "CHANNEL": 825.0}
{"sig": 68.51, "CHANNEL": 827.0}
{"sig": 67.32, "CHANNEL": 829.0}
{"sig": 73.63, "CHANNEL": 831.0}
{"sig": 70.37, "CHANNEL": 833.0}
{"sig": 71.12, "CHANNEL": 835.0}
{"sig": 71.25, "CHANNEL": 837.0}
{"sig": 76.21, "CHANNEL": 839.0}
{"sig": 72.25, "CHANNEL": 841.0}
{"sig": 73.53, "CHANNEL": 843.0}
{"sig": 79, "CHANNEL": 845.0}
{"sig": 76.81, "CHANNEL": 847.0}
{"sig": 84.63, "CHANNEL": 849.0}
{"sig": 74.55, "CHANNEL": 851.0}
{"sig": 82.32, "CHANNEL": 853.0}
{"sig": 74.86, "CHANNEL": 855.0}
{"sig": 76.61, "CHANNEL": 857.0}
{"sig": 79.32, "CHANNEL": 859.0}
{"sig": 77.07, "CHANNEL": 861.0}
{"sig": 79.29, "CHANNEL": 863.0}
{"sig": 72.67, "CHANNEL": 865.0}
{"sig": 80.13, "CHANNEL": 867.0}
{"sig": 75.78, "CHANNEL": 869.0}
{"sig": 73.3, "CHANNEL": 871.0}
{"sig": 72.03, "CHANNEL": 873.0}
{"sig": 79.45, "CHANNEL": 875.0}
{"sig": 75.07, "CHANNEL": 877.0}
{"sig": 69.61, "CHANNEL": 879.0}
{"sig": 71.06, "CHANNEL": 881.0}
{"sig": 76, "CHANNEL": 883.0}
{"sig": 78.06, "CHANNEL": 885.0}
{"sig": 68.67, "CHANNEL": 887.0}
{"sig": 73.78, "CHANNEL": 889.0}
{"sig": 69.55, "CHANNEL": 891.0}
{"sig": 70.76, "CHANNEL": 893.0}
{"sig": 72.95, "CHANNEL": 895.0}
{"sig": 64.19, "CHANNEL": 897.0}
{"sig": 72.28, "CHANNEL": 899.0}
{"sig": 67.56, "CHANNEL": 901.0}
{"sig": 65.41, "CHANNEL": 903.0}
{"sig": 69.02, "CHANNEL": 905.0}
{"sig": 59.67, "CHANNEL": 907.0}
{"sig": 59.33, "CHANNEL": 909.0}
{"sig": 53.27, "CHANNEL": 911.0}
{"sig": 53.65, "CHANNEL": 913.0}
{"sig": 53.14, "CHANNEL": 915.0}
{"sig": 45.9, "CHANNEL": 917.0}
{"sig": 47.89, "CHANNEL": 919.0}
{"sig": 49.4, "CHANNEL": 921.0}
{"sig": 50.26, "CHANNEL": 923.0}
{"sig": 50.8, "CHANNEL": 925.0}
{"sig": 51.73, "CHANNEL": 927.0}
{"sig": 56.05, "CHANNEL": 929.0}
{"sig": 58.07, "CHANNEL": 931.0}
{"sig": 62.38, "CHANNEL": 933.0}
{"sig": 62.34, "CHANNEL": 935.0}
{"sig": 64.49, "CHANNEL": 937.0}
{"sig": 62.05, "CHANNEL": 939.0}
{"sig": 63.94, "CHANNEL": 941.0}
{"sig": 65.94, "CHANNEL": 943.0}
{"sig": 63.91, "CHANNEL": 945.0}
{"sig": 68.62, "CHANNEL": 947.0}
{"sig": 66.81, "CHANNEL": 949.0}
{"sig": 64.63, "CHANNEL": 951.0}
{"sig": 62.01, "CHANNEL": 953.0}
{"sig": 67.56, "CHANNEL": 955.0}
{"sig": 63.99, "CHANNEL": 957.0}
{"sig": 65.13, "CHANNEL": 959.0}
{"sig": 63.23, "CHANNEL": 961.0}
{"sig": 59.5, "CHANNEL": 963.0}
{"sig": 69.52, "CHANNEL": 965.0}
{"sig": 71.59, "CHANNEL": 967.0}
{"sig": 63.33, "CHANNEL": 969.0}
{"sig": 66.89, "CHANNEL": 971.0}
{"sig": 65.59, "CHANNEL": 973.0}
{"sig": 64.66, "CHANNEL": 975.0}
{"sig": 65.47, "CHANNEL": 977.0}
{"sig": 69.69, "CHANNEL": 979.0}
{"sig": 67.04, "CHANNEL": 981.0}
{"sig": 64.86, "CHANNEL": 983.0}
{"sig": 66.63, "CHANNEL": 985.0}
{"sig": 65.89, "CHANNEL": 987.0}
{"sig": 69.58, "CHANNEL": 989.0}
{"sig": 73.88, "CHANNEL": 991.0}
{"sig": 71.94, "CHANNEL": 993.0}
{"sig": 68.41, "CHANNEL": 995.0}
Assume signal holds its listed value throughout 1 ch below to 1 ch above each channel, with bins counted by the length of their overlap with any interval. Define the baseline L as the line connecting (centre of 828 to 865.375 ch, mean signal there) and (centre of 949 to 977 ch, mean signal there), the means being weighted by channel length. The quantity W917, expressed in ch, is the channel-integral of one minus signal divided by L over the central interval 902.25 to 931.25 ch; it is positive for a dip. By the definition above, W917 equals 6.1 ch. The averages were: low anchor 75.5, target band 54.7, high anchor 65.3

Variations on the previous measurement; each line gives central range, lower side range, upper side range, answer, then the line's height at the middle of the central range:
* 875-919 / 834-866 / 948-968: 3.49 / 71.6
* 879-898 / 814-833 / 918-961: -1.42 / 66.6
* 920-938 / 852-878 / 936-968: 3.17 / 68.2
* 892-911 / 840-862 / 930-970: 1.27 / 70.8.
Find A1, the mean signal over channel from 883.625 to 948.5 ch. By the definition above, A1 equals 61.8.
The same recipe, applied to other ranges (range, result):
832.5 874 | 75.9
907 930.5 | 52.4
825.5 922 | 70.2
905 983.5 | 61.2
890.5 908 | 67.9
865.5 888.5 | 74.4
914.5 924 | 49.1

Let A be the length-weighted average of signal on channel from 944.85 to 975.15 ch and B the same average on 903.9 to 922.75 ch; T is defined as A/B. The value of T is 1.20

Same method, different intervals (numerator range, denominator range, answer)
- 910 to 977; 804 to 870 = 0.80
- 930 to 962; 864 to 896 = 0.87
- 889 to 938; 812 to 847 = 0.80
